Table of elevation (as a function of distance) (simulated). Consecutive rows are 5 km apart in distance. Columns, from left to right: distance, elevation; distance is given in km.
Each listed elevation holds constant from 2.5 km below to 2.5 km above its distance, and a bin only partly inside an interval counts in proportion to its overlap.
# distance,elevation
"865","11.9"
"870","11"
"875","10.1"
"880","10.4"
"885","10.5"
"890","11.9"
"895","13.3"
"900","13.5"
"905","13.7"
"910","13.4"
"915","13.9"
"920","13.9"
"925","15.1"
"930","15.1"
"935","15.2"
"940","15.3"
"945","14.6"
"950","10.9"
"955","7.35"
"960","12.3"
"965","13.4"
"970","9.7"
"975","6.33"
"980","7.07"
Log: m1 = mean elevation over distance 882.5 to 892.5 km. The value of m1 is 11.2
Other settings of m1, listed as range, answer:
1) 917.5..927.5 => 14.5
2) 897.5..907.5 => 13.6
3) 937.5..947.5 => 14.9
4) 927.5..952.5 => 14.2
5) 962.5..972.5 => 11.6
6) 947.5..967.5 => 11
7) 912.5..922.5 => 13.9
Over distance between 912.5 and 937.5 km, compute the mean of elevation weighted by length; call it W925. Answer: 14.6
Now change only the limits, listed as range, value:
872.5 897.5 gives 11.2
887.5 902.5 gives 12.9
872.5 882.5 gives 10.2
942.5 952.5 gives 12.8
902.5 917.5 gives 13.7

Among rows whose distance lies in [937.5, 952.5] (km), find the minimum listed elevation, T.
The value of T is 10.9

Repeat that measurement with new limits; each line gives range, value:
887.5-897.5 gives 11.9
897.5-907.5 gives 13.5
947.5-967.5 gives 7.35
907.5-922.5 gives 13.4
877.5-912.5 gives 10.4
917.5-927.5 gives 13.9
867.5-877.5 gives 10.1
